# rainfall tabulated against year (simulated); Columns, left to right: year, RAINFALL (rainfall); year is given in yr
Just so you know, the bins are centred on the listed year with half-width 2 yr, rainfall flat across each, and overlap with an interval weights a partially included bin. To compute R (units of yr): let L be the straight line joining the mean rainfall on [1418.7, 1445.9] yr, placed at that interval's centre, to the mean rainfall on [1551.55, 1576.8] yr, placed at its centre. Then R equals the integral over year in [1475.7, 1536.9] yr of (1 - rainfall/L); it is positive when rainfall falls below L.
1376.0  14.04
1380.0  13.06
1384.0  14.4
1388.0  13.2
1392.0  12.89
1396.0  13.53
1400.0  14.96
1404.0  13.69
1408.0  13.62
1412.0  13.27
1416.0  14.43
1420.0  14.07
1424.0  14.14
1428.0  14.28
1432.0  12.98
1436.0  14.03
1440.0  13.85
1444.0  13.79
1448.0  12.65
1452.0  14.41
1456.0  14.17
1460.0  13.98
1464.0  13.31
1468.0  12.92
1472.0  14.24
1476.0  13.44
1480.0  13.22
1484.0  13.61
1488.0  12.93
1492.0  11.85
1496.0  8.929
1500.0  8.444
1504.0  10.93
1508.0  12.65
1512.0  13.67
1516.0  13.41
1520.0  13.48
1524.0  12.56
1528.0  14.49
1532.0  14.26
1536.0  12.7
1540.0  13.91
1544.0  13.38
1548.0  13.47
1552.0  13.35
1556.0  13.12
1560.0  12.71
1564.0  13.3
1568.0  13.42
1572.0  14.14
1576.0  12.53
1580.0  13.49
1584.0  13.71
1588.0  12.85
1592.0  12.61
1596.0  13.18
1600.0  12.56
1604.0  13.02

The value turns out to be 4.58 yr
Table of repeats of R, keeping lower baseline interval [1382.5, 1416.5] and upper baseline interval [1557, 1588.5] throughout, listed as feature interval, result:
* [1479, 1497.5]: 1.9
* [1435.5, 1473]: -0.3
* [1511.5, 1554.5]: -0.4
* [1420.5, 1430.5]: -0.3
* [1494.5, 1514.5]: 3.6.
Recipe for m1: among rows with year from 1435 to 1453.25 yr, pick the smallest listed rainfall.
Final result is 12.65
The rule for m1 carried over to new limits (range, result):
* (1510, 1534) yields 12.56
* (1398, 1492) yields 11.85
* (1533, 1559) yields 12.7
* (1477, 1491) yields 12.93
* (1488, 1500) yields 8.444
